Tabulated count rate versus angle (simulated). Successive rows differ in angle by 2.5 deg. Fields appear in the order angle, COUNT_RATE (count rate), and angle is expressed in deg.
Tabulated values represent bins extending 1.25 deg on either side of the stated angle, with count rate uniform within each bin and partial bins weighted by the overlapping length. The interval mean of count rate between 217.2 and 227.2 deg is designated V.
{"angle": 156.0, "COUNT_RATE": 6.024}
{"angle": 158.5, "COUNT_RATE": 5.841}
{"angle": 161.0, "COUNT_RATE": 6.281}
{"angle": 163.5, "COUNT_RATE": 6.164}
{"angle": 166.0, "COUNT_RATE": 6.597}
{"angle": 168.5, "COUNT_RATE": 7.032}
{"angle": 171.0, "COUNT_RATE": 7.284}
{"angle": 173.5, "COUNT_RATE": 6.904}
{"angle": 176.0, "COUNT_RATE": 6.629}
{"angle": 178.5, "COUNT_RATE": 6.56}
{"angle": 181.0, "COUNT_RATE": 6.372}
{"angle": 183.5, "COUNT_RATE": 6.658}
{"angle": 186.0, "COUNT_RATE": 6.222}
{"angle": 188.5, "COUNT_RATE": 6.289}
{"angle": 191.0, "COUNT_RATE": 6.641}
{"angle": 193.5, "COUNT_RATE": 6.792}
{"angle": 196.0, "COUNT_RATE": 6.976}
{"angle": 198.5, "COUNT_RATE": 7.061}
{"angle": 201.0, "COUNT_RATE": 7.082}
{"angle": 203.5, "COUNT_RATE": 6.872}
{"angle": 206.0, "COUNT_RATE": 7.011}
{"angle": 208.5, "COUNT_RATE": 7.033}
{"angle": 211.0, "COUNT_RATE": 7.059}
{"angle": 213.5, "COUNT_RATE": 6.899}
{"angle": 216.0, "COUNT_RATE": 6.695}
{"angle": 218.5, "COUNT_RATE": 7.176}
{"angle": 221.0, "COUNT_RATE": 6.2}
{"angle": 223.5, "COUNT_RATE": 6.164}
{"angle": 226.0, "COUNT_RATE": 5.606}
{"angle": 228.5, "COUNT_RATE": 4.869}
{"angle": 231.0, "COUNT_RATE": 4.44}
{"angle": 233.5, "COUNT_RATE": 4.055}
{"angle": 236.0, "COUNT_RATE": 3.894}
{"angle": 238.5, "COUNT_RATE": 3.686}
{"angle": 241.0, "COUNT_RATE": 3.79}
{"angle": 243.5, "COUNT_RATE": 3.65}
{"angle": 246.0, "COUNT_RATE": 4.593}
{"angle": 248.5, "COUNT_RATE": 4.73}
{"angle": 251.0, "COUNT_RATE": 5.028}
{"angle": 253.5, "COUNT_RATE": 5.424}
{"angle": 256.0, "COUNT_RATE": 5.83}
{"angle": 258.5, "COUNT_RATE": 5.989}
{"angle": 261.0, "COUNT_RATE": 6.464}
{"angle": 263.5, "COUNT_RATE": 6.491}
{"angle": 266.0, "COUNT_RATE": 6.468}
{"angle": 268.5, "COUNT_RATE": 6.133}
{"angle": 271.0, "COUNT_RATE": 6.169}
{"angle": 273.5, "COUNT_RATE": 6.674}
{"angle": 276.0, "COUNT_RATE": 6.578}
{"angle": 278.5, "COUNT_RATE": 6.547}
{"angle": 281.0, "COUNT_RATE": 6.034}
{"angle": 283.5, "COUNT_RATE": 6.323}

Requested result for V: 6.29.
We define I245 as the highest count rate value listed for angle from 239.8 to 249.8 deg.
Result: 4.73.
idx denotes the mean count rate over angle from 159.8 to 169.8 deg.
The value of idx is 6.52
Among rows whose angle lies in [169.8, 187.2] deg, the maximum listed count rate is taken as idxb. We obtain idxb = 7.284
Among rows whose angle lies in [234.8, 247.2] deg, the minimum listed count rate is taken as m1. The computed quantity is 3.65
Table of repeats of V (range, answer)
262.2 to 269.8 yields 6.36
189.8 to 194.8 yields 6.72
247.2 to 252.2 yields 4.87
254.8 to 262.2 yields 6.09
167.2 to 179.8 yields 6.88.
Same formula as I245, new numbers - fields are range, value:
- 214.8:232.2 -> 7.176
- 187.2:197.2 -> 6.976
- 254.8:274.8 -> 6.674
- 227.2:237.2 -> 4.869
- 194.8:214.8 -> 7.082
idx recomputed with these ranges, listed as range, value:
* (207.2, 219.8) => 6.97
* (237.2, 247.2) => 3.93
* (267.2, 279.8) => 6.42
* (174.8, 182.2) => 6.52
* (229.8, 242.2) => 3.97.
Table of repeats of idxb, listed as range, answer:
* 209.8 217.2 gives 7.059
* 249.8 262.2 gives 6.464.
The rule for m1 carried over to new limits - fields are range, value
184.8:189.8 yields 6.222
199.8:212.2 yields 6.872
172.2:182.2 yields 6.372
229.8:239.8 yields 3.686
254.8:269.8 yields 5.83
